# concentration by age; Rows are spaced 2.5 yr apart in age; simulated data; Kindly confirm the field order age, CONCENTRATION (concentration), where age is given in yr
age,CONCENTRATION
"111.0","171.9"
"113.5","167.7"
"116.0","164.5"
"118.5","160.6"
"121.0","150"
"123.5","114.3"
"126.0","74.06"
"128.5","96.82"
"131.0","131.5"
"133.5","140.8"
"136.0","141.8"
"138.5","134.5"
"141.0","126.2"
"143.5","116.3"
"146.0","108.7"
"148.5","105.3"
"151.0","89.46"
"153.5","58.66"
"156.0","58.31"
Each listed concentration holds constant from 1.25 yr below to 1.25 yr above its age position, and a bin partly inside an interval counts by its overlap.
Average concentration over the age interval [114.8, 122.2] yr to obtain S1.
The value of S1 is 158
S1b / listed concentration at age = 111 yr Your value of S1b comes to 171.9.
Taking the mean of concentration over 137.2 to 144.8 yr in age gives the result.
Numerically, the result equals 126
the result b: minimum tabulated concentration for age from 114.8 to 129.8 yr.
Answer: 74.06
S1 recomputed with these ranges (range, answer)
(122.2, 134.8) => 112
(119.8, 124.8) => 131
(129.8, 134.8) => 136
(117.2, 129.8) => 119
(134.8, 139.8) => 138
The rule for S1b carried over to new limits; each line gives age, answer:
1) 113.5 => 167.7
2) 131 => 131.5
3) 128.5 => 96.82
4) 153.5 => 58.66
